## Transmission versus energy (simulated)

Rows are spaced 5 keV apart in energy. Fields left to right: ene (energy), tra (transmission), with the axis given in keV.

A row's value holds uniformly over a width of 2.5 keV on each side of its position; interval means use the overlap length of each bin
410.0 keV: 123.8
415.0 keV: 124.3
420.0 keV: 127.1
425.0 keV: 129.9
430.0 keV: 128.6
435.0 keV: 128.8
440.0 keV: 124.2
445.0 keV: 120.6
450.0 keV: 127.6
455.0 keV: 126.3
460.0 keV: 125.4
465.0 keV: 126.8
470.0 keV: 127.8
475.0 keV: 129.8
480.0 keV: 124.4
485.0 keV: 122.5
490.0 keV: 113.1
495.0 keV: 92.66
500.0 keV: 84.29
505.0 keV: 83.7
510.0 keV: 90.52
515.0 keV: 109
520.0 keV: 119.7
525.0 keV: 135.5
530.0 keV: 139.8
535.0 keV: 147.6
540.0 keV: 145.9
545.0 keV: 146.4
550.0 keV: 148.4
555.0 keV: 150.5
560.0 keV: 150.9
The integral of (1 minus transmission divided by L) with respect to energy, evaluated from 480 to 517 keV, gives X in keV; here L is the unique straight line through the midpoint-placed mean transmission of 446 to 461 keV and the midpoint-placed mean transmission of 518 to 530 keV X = 8.0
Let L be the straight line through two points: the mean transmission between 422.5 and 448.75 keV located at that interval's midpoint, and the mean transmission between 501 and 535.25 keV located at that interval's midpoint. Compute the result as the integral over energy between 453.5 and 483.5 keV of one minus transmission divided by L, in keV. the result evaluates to -1.2 keV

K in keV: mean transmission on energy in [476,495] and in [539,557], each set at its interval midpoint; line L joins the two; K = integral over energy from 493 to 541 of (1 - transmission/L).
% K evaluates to 7.0 keV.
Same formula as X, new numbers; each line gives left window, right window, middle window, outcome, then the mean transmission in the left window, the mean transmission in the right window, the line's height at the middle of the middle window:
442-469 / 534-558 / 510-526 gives 2.9 keV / 125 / 148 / 141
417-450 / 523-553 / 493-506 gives 4.8 keV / 127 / 144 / 138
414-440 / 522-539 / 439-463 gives 1.1 keV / 128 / 141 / 131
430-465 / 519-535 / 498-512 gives 4.9 keV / 126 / 135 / 133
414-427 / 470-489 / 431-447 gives 0.2 keV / 127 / 125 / 127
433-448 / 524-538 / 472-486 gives 0.6 keV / 124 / 142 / 132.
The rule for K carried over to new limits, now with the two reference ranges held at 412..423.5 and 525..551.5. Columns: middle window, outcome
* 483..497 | 2.8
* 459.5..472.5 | 0.6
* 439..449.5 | 0.6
